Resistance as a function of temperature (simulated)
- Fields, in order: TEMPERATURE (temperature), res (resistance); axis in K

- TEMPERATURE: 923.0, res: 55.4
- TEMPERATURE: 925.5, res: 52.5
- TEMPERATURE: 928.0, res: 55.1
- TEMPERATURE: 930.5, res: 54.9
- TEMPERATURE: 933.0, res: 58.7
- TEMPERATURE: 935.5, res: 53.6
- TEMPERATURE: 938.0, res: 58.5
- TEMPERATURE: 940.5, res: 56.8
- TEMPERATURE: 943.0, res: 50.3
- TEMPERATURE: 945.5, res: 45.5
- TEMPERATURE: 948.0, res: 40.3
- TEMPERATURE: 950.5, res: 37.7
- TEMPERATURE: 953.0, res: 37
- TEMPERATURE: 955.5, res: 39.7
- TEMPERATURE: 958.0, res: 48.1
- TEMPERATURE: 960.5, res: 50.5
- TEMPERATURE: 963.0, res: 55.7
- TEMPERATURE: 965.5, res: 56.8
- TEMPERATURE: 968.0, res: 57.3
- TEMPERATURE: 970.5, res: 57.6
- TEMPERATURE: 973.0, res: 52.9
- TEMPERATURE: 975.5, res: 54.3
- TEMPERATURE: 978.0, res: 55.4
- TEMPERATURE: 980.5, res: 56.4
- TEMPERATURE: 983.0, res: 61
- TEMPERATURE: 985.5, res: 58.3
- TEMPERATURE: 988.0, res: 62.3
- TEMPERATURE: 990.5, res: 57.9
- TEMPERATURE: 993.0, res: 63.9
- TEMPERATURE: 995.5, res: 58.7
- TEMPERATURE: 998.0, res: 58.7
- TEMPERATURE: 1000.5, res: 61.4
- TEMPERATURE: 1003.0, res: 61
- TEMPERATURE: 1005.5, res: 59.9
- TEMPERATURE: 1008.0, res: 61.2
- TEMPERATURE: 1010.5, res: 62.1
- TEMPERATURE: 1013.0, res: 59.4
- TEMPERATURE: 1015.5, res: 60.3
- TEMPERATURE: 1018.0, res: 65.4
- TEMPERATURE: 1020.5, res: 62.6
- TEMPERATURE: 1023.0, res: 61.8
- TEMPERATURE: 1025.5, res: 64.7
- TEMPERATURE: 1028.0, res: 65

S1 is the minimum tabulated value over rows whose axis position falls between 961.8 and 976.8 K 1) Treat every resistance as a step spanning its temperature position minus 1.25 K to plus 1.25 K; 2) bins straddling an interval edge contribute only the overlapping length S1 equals 52.9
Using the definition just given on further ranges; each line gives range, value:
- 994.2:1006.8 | 58.7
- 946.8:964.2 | 37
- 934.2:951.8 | 37.7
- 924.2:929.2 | 52.5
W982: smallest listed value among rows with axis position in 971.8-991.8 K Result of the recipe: 52.9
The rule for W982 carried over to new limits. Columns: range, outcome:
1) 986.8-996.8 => 57.9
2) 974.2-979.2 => 54.3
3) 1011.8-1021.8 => 59.4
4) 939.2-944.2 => 50.3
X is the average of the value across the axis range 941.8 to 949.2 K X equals 45.4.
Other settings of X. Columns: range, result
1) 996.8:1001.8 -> 60.1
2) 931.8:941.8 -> 56.9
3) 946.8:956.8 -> 38.7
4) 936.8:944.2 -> 55.2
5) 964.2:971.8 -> 57.2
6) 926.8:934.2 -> 56.2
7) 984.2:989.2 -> 60.3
